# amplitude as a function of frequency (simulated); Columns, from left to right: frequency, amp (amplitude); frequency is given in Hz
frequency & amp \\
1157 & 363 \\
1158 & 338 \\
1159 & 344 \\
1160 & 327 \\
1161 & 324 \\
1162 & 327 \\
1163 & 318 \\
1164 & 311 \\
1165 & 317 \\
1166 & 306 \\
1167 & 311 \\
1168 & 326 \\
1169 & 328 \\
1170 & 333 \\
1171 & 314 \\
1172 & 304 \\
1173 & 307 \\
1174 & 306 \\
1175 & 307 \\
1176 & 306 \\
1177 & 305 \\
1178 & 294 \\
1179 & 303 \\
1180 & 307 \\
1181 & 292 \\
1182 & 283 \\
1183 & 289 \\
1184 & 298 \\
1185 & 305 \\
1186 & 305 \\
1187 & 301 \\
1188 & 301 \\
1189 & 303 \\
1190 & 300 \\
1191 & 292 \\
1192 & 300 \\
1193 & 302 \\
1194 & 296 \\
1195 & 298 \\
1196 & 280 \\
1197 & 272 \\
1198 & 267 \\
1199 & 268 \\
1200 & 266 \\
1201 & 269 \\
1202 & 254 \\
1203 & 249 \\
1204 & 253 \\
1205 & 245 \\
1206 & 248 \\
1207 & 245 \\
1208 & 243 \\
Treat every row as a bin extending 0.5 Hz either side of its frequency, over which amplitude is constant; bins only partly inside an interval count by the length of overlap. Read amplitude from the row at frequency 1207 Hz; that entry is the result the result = 245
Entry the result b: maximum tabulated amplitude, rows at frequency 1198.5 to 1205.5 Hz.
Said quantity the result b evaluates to 269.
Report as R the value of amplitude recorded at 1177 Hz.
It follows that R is 305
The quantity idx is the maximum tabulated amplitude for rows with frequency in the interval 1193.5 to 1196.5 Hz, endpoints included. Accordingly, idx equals 298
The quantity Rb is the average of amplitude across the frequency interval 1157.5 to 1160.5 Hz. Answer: 336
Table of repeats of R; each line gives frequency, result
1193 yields 302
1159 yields 344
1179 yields 303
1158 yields 338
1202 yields 254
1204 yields 253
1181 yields 292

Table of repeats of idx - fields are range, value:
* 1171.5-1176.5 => 307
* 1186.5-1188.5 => 301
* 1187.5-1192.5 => 303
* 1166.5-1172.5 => 333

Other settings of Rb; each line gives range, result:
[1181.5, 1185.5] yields 294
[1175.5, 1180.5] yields 303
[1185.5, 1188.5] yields 302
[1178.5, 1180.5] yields 305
